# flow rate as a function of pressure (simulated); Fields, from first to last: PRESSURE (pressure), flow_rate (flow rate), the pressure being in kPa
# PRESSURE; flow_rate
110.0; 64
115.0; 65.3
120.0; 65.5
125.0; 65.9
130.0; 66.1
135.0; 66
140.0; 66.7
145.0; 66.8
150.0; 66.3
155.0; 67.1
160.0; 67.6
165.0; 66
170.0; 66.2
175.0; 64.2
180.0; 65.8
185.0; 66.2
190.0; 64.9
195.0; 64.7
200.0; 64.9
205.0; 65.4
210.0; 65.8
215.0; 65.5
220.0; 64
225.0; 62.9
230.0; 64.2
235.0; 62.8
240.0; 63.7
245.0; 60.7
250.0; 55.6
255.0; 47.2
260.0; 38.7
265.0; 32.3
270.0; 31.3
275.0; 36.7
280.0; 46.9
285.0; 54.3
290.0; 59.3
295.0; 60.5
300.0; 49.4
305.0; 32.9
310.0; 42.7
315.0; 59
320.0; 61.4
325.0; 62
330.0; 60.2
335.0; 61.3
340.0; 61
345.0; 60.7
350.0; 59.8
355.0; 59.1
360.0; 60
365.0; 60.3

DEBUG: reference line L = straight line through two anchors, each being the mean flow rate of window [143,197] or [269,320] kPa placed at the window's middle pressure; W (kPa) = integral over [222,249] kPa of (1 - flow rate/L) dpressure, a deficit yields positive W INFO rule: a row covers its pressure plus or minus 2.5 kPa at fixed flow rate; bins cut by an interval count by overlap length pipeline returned -2.7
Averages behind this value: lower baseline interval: 66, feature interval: 62.5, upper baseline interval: 48.5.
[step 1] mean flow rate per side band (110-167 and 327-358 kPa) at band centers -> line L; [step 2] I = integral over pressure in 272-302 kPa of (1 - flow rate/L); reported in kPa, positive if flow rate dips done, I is 5.4 kPa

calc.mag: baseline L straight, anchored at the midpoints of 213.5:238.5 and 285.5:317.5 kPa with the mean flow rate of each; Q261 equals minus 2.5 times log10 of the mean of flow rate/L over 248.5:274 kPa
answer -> 0.40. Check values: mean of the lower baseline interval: 63.8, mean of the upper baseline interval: 50.9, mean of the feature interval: 40.2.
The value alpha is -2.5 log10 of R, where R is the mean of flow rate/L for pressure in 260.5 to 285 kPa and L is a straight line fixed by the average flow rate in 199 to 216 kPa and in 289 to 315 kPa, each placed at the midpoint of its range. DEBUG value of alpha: 0.36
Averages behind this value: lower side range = 65.4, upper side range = 49.3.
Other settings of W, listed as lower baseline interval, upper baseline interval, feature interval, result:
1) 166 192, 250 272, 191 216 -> -3.3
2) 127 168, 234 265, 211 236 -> -3.5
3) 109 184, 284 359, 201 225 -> -1.0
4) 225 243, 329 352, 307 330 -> 1.9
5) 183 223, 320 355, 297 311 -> 4.4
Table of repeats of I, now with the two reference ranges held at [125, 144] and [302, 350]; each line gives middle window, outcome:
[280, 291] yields 0.72 kPa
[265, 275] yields 4.41 kPa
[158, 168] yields -0.31 kPa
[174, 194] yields -0.55 kPa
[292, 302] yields 0.35 kPa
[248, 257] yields 1.27 kPa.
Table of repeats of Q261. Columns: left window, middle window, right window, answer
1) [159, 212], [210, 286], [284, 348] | 0.158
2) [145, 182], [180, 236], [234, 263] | -0.088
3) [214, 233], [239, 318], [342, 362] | 0.283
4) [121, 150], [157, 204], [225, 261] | -0.053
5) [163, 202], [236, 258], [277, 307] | -0.001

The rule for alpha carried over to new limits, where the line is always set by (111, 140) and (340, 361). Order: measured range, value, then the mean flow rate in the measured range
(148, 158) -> -0.03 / 66.8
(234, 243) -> -0.01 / 63.2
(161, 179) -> -0.02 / 65.7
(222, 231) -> -0.01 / 63.5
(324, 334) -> -0.01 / 61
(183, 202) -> -0.02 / 65.2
